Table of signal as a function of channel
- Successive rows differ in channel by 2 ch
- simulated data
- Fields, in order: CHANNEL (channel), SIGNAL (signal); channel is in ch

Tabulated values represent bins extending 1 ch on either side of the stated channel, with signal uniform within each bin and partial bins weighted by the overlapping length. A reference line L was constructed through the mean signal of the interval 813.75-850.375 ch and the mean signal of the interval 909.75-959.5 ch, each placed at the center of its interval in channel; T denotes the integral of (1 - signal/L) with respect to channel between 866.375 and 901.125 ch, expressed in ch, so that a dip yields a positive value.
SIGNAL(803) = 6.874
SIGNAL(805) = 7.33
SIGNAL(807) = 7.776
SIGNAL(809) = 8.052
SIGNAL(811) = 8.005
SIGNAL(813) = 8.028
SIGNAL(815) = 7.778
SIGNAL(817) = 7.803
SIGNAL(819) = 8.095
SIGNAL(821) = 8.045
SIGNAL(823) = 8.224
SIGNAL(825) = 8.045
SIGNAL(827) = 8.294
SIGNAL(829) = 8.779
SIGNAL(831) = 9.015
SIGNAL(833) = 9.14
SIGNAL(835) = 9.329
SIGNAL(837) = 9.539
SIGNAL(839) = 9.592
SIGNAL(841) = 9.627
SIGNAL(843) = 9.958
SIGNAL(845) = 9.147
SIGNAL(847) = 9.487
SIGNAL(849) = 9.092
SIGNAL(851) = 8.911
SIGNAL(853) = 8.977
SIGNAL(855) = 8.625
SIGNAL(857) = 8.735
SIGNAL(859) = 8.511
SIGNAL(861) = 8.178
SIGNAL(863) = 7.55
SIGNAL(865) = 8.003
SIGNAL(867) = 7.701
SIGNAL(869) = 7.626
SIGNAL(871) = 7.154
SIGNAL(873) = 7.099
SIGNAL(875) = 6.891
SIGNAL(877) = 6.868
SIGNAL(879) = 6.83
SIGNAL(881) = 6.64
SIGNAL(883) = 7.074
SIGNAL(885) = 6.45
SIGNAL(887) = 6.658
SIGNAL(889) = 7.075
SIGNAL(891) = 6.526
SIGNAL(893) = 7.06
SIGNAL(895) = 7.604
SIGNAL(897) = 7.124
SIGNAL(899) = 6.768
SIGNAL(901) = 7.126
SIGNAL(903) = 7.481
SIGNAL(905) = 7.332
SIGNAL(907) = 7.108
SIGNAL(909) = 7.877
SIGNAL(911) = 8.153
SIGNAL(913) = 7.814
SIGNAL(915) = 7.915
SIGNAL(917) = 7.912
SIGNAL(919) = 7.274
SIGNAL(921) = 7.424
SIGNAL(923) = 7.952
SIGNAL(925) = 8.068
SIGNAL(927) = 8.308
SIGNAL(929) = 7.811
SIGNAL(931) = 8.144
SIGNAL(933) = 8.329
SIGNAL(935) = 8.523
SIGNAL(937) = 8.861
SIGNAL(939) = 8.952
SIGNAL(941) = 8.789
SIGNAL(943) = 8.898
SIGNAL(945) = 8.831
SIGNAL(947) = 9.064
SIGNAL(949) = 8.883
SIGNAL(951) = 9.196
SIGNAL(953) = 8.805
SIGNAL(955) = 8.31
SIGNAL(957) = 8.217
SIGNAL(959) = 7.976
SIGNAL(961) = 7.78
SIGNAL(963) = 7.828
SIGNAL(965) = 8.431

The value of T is 6.4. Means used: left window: 8.83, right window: 8.34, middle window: 7.01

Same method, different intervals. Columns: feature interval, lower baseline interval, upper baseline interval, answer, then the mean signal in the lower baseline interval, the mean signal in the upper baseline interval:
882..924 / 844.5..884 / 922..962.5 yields 4.6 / 7.94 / 8.48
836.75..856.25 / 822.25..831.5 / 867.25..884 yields -3.4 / 8.45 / 7.05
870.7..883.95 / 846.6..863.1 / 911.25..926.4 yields 2.3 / 8.71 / 7.8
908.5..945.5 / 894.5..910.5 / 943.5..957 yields -0.5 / 7.32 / 8.8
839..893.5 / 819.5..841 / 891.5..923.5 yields 2.1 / 8.82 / 7.47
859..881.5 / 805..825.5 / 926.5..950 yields 2.3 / 7.95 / 8.62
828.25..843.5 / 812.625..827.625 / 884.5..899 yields -3.1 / 8.03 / 6.93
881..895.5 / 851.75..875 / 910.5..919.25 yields 1.9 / 7.98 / 7.84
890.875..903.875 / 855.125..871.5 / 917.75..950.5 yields 1.7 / 7.99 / 8.39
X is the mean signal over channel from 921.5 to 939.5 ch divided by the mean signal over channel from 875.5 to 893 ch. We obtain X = 1.2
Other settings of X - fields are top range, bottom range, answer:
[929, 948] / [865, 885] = 1.22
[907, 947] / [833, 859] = 0.89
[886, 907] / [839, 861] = 0.78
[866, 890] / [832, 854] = 0.75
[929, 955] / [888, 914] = 1.19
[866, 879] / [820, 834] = 0.85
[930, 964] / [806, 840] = 1.01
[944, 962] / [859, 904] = 1.19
